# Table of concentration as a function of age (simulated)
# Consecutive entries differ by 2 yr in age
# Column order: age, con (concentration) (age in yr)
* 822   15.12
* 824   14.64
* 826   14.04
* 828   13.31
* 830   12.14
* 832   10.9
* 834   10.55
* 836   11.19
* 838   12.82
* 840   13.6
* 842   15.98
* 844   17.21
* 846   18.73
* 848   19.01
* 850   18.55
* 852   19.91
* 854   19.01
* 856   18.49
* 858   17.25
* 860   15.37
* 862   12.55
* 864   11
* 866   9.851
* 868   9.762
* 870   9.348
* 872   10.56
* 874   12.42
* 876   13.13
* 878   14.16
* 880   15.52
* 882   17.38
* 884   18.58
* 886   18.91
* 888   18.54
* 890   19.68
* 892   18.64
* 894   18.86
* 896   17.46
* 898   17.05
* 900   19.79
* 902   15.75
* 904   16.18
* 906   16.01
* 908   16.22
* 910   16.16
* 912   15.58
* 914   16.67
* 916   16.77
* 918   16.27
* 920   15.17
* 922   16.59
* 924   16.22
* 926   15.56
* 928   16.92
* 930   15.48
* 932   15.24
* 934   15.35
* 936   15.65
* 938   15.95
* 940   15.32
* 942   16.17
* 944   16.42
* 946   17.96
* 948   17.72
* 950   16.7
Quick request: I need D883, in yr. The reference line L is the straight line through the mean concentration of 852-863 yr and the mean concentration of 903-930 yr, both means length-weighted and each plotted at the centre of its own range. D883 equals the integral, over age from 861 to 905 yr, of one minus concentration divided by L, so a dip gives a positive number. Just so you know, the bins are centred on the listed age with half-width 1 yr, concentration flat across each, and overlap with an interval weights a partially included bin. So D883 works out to 3.42 yr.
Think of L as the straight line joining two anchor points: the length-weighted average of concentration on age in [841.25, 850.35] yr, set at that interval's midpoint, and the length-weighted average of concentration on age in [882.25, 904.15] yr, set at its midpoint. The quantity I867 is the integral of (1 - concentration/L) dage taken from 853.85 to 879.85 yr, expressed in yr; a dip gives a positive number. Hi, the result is 7.0 yr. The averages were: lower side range 17.9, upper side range 18.2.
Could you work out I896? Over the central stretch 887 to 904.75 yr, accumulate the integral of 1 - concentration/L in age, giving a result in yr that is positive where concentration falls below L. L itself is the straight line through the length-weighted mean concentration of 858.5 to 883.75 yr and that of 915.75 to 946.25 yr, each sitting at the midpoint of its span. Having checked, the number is -4.9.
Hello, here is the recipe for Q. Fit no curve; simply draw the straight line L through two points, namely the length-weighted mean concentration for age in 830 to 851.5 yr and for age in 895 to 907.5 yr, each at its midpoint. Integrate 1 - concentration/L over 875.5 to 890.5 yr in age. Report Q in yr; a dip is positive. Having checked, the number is -0.6 yr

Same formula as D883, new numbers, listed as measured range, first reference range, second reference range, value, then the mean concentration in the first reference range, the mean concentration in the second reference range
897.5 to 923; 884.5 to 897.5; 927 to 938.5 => 1.2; 18.6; 15.8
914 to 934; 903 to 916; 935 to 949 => 0.3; 16.2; 16.5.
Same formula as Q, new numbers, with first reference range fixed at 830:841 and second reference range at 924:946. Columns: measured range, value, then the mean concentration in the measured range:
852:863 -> -3.6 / 16.8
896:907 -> -1.9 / 17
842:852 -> -4.8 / 18.3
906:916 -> -0.8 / 16.2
